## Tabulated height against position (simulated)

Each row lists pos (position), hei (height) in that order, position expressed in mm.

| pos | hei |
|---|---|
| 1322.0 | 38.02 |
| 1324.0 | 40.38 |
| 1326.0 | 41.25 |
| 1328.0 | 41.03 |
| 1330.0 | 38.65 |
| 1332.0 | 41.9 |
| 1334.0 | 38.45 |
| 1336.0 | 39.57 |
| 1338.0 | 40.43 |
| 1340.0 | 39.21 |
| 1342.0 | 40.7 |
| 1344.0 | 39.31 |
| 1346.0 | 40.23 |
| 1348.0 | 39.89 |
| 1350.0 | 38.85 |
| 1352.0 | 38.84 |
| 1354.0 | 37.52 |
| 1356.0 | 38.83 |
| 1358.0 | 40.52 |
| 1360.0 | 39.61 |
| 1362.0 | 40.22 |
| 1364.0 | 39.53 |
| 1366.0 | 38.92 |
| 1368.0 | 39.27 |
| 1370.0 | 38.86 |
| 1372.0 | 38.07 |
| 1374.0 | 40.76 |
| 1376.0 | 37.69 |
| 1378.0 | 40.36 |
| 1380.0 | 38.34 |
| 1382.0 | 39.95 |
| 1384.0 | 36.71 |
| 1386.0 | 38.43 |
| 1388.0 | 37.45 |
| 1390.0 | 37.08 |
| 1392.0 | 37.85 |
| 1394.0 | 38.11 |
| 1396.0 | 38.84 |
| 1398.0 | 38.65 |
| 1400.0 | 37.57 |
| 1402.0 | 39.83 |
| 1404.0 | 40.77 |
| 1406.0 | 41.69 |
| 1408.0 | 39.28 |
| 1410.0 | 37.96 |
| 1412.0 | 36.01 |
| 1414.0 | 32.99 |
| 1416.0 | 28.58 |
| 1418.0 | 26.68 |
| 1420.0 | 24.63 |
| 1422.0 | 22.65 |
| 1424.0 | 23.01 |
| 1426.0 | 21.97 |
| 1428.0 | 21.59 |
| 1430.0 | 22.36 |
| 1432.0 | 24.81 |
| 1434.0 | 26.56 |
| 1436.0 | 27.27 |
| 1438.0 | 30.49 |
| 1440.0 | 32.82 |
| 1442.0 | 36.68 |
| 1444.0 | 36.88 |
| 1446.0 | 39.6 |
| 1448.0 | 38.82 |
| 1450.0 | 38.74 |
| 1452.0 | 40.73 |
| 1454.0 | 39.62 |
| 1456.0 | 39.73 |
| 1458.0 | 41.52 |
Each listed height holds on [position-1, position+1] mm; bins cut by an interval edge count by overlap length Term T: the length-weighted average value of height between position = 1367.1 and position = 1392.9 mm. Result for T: 38.5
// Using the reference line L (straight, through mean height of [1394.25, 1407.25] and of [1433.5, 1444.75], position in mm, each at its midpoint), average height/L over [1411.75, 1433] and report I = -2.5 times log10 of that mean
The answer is 0.35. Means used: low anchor 39.5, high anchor 31.9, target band 25.6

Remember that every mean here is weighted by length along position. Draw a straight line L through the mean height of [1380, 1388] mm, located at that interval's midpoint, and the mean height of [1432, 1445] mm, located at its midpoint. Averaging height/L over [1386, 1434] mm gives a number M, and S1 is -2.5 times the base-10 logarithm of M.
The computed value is 0.081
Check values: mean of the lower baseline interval 38.2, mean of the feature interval 32.6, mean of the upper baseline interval 31.2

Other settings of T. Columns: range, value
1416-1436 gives 24.2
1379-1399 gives 38.1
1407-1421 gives 32.3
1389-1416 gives 37.8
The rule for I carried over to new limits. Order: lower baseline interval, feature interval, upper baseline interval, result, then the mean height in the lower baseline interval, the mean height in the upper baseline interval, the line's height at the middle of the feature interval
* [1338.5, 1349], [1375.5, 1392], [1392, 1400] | 0.01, 39.9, 38.3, 38.7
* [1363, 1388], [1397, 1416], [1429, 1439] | -0.17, 38.8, 26.3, 32.2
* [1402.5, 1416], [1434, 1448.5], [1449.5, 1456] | 0.16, 37.5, 39.8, 39.2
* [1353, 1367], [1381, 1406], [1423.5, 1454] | -0.08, 39.3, 31.2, 35.9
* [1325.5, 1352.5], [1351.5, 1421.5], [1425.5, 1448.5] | -0.07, 39.9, 30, 35.1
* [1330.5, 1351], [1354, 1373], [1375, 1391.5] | -0.01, 39.8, 38.2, 39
